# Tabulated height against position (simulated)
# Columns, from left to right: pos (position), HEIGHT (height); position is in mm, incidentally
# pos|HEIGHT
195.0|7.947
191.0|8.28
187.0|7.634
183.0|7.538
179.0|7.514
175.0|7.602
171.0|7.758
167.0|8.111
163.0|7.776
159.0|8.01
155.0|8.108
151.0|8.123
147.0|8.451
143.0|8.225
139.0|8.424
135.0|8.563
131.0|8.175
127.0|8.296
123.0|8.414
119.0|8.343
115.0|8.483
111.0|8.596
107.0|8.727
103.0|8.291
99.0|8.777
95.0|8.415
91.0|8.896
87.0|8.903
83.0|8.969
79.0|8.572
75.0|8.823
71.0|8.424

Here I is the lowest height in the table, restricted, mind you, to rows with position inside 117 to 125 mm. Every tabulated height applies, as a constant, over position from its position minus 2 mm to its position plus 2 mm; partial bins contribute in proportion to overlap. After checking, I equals 8.343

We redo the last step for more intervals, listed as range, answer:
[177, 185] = 7.514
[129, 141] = 8.175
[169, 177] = 7.602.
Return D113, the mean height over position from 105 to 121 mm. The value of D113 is 8.54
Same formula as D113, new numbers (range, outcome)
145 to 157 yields 8.23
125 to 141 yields 8.36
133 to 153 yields 8.36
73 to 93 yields 8.83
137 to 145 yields 8.32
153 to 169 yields 8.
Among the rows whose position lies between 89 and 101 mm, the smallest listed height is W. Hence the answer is 8.415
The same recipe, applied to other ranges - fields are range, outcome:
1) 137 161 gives 8.01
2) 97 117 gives 8.291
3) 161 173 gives 7.758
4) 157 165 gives 7.776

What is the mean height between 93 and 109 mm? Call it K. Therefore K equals 8.55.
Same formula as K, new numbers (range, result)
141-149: 8.34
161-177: 7.81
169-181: 7.62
